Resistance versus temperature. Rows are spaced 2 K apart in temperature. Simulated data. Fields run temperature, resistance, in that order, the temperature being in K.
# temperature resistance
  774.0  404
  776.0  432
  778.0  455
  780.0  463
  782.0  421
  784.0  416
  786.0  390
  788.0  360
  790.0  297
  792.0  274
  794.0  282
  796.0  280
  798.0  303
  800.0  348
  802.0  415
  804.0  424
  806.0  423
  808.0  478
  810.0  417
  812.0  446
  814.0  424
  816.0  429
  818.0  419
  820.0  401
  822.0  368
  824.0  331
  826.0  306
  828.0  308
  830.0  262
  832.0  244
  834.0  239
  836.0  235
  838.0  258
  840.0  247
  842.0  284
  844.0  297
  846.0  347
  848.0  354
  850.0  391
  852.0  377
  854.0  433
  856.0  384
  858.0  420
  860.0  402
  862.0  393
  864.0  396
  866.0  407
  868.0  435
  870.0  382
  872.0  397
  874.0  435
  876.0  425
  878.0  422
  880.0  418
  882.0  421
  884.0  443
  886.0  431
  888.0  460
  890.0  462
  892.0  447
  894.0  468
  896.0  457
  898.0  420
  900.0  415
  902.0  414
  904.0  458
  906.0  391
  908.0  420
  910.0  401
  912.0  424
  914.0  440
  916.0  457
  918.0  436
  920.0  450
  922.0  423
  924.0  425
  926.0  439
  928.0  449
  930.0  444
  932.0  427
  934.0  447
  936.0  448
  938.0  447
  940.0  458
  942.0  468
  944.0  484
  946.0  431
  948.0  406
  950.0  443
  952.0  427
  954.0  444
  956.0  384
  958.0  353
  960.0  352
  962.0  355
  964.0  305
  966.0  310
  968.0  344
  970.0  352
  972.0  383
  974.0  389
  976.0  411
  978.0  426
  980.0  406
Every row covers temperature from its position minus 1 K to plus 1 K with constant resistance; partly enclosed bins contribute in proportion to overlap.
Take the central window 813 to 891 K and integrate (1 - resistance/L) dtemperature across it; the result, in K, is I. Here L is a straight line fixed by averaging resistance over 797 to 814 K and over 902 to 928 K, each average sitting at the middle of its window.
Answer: 8.65 K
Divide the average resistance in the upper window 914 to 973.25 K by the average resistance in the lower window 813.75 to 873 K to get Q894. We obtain 1.18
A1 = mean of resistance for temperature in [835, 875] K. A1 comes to 364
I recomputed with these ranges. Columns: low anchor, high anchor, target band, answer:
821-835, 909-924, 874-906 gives -3.7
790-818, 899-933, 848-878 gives 0.1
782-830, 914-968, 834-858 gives 3.5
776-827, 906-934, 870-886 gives -0.2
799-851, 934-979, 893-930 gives -4.7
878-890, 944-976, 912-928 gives -1.1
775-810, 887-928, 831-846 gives 5.2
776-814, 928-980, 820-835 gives 3.4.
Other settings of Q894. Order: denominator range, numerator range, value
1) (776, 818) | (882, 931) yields 1.12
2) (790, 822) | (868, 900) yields 1.13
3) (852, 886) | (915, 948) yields 1.08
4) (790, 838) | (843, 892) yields 1.17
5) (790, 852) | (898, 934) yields 1.26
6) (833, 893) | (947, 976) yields 0.99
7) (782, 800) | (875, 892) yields 1.31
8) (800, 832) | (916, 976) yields 1.07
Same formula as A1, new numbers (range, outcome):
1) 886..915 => 434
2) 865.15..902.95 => 430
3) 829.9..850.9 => 288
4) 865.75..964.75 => 426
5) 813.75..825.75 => 388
